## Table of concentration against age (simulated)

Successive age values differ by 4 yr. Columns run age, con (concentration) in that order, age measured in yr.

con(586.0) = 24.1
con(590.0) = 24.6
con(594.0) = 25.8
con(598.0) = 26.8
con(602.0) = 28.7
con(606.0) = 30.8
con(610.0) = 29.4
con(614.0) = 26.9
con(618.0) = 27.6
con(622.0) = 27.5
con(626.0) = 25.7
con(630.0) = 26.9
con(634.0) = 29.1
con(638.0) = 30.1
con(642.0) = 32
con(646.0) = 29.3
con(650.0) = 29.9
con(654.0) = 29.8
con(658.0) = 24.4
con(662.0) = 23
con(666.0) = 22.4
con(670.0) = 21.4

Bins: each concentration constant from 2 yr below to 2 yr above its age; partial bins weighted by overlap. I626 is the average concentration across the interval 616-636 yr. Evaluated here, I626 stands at 27.4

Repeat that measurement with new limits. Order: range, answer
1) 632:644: 30.4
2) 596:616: 28.5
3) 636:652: 30.3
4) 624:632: 26.3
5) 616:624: 27.6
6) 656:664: 23.7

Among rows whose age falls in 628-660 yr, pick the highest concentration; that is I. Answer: 32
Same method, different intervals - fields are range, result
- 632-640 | 30.1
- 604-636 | 30.8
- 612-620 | 27.6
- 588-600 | 26.8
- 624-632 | 26.9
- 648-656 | 29.9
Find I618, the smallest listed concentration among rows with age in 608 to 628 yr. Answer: 25.7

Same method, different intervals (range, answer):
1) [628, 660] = 24.4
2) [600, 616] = 26.9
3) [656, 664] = 23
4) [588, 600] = 24.6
